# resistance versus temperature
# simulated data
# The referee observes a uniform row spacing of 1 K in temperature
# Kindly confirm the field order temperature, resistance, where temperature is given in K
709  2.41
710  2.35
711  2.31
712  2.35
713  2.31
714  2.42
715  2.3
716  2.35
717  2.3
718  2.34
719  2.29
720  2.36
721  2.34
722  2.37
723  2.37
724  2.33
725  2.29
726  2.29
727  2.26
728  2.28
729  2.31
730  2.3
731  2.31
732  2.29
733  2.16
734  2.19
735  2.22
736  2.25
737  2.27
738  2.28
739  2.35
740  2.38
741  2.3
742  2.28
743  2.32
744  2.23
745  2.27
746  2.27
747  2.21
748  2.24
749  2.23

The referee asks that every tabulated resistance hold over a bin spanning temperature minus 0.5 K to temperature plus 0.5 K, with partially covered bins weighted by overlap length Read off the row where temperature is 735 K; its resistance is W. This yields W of 2.22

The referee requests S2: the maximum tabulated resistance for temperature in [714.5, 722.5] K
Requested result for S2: 2.37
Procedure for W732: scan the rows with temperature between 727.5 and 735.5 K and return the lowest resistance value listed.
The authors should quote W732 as 2.16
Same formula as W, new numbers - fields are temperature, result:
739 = 2.35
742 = 2.28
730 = 2.3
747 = 2.21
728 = 2.28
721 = 2.34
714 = 2.42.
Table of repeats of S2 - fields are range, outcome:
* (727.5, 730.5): 2.31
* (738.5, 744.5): 2.38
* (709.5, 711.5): 2.35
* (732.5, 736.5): 2.25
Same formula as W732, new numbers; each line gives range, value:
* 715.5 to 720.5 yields 2.29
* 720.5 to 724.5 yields 2.33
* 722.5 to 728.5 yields 2.26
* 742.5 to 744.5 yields 2.23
